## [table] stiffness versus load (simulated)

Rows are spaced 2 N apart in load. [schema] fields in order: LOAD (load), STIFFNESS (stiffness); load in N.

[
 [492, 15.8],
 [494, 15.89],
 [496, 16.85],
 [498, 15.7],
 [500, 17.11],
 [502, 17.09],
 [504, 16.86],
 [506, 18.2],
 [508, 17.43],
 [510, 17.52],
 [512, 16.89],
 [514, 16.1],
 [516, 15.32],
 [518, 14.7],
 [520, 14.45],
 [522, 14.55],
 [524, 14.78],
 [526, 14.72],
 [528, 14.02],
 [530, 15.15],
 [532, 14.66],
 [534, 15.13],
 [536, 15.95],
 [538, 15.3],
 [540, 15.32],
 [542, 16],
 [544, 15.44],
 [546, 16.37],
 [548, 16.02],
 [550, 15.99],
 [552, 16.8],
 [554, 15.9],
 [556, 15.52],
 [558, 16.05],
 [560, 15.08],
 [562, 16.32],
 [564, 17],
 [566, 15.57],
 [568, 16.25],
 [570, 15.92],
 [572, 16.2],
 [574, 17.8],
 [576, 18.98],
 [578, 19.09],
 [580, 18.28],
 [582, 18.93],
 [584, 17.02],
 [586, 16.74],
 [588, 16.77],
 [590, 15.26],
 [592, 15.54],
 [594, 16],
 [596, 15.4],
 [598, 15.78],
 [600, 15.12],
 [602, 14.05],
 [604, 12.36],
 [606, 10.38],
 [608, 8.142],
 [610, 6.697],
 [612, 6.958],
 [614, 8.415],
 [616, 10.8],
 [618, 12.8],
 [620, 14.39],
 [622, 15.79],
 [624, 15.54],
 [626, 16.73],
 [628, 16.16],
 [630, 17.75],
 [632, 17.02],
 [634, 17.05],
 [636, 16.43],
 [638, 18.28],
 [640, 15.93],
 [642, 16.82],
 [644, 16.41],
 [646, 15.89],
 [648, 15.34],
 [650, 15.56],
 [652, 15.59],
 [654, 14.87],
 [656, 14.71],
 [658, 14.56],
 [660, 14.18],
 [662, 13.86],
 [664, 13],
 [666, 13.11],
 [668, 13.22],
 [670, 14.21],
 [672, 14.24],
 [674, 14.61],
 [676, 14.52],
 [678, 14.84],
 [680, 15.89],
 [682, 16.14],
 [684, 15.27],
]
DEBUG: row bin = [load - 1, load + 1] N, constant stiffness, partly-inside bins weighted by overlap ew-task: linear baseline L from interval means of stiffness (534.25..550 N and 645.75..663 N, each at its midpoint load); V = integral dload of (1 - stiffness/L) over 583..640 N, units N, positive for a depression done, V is 3.5 N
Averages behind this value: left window 15.8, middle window 14.3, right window 14.9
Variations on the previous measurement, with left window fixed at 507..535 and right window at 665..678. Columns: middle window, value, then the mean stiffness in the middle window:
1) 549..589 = -5.0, 16.8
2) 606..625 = 4.6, 11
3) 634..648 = -2.2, 16.6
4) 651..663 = -0.4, 14.6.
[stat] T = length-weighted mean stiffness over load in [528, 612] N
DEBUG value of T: 15.4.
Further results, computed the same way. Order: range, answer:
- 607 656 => 14.4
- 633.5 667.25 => 15.3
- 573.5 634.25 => 14.7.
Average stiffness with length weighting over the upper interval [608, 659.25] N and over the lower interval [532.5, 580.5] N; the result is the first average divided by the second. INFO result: 0.9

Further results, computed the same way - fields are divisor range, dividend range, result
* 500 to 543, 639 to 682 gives 0.94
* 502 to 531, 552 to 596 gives 1.05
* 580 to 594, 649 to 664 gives 0.87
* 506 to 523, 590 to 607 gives 0.90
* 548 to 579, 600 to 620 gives 0.64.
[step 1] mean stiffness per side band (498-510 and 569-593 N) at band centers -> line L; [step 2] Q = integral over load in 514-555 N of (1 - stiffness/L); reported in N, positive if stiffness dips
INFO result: 4.4 N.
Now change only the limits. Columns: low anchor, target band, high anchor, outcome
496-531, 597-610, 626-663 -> 3.1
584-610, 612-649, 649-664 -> -2.0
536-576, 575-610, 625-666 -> 1.5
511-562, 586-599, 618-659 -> -0.1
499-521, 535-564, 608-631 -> -1.5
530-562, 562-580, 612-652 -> -1.8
